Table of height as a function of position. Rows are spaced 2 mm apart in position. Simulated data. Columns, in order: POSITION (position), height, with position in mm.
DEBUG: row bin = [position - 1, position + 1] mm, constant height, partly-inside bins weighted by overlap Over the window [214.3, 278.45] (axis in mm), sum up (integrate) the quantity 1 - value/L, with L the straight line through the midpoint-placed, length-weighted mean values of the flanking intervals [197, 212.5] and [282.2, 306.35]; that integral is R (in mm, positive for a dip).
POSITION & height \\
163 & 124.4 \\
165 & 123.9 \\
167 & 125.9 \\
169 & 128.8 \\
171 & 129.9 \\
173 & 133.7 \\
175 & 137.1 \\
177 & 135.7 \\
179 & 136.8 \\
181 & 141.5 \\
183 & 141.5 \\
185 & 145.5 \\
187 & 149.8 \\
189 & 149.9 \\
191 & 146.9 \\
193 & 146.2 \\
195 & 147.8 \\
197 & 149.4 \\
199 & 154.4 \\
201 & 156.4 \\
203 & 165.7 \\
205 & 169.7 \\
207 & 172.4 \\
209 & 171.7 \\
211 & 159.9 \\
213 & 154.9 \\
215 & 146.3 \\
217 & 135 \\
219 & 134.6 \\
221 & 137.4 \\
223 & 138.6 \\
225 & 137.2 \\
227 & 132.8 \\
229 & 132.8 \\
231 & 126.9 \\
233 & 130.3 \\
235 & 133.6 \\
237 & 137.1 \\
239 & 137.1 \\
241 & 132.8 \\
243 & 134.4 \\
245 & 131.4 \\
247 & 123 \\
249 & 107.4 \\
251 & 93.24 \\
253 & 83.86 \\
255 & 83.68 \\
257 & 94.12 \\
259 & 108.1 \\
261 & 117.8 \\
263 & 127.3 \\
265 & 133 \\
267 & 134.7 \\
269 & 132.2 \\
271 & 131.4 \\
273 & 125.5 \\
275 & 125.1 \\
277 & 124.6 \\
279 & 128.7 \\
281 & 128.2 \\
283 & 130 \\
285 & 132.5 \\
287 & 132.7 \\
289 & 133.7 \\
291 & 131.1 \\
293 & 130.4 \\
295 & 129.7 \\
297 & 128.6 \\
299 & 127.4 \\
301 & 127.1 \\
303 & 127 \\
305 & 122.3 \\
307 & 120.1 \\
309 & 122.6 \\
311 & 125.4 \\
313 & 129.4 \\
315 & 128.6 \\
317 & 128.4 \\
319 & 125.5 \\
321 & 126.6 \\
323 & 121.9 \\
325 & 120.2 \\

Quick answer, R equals 9.7 mm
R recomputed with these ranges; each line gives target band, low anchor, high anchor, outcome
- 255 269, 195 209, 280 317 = 2.28 mm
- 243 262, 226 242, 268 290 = 3.65 mm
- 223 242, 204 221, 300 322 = 1.91 mm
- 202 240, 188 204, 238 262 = -3.15 mm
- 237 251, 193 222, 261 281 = 1.35 mm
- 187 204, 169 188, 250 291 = -2.12 mm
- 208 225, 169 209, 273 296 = -0.47 mm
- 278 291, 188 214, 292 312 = 0.05 mm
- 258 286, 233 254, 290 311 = -0.65 mm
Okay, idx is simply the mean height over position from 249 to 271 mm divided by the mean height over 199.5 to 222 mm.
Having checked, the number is 0.72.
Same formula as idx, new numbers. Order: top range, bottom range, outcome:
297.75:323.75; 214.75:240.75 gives 0.93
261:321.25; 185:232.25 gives 0.86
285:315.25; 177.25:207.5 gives 0.85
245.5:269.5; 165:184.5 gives 0.83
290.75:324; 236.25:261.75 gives 1.11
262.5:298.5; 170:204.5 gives 0.89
